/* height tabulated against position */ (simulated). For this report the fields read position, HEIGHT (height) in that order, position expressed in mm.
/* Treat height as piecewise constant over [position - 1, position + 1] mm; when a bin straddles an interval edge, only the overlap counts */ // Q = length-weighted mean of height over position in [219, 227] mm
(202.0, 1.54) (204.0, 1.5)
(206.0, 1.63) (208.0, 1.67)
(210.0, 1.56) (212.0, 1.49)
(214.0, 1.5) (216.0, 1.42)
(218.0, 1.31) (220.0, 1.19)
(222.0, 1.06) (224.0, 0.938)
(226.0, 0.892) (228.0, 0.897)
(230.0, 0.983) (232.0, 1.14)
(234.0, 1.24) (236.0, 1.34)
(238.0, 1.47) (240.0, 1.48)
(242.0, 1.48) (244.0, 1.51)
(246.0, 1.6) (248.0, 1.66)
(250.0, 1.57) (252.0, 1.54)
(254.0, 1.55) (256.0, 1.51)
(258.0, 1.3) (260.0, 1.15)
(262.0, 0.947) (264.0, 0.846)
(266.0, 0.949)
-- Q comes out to 1.02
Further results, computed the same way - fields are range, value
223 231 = 0.927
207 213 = 1.57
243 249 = 1.59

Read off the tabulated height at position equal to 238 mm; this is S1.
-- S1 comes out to 1.47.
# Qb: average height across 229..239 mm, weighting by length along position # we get 1.23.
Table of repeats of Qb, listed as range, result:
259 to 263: 1.05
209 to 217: 1.49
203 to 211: 1.59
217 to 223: 1.19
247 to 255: 1.58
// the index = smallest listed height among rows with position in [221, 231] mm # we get 0.892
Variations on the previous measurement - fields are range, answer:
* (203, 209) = 1.5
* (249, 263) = 0.947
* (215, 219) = 1.31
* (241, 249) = 1.48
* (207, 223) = 1.06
